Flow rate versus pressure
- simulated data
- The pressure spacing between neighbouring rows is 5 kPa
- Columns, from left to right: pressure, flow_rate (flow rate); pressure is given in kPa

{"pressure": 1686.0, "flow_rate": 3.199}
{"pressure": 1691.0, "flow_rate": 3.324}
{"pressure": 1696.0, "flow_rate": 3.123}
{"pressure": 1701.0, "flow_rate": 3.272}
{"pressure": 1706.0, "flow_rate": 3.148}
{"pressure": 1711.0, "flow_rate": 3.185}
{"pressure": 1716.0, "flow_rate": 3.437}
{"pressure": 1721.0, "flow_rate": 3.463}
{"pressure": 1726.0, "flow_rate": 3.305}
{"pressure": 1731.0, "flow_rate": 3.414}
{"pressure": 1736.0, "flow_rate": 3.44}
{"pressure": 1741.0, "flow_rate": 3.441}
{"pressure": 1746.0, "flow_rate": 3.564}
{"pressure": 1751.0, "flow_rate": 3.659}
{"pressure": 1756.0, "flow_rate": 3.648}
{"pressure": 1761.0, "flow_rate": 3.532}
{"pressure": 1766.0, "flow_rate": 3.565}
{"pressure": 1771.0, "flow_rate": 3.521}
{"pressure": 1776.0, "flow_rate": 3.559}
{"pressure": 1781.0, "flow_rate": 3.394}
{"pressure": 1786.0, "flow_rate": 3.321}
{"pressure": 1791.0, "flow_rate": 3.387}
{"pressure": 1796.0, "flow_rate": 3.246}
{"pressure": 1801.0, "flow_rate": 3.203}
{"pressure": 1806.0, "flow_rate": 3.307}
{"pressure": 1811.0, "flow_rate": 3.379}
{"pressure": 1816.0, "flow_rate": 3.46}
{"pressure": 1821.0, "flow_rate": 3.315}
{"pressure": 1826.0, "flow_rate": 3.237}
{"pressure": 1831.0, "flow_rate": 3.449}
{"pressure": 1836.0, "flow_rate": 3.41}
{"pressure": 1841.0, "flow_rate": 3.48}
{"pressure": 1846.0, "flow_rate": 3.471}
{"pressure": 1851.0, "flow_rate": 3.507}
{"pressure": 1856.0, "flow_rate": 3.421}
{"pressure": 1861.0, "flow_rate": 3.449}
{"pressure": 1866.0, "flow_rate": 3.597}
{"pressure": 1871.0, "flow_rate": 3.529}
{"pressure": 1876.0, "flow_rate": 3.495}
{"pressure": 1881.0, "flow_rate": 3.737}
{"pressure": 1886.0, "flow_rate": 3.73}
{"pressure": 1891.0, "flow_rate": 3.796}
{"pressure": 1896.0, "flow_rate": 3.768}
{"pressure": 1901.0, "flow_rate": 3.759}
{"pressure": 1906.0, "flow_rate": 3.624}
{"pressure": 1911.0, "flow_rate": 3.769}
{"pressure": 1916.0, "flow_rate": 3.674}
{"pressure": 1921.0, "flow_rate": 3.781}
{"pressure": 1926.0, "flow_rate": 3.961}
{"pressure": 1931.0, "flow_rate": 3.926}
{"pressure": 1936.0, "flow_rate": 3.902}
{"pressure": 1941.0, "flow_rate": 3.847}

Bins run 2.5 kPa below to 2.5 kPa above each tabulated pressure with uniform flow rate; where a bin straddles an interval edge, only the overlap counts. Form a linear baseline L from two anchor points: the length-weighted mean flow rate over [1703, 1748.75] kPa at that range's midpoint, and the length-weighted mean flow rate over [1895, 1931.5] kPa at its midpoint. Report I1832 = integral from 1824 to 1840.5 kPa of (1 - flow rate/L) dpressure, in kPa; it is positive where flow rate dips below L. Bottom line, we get 1.0 kPa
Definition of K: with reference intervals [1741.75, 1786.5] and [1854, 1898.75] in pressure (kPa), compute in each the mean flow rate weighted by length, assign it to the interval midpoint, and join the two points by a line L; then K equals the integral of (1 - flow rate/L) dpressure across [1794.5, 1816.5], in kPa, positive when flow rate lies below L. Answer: 1.6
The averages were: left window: 3.54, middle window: 3.31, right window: 3.62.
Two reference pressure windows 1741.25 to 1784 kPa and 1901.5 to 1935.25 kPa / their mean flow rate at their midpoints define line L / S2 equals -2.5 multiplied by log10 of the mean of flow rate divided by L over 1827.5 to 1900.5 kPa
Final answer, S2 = 0.04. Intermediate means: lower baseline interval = 3.55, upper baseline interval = 3.79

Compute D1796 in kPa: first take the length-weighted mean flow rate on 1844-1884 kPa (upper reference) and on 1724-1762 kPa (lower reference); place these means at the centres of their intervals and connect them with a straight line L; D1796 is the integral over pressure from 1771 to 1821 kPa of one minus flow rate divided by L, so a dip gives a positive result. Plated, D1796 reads 2.1 kPa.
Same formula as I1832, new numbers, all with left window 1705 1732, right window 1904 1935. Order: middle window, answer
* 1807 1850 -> 2.2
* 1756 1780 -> -0.7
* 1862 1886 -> 0.6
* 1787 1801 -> 0.8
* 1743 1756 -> -0.8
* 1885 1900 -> -0.1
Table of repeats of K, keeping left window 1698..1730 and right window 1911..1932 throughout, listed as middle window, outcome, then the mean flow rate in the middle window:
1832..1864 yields 1.6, 3.46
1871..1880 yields 0.4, 3.54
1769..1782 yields -0.2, 3.5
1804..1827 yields 1.4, 3.35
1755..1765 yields -0.5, 3.58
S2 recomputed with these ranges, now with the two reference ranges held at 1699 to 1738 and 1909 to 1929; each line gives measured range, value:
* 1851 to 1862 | 0.06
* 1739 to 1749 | -0.04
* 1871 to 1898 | 0.01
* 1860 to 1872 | 0.04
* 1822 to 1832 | 0.08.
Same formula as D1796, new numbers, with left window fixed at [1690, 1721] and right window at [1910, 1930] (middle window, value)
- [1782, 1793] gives 0.4 kPa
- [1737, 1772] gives -1.8 kPa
